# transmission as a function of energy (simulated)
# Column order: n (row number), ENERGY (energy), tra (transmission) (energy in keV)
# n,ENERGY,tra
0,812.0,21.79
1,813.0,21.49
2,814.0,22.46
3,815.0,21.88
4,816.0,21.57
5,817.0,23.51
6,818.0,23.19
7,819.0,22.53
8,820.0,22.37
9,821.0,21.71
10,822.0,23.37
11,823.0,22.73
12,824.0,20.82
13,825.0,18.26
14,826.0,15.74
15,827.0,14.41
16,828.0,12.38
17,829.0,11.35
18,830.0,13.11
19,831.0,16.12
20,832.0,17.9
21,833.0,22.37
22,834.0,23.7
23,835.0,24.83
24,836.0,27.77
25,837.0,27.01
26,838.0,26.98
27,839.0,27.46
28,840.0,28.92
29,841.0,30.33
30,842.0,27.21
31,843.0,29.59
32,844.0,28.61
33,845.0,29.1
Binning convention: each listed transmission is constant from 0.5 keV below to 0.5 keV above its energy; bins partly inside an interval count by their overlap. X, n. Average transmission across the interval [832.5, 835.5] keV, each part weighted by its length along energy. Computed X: 23.6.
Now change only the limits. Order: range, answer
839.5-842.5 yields 28.8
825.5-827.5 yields 15.1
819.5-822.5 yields 22.5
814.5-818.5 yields 22.5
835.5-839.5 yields 27.3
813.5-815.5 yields 22.2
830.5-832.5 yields 17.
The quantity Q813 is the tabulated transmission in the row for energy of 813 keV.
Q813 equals 21.49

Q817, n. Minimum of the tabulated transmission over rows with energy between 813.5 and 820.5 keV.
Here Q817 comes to 21.57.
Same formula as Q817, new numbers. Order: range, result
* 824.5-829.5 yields 11.35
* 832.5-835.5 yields 22.37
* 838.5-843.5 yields 27.21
